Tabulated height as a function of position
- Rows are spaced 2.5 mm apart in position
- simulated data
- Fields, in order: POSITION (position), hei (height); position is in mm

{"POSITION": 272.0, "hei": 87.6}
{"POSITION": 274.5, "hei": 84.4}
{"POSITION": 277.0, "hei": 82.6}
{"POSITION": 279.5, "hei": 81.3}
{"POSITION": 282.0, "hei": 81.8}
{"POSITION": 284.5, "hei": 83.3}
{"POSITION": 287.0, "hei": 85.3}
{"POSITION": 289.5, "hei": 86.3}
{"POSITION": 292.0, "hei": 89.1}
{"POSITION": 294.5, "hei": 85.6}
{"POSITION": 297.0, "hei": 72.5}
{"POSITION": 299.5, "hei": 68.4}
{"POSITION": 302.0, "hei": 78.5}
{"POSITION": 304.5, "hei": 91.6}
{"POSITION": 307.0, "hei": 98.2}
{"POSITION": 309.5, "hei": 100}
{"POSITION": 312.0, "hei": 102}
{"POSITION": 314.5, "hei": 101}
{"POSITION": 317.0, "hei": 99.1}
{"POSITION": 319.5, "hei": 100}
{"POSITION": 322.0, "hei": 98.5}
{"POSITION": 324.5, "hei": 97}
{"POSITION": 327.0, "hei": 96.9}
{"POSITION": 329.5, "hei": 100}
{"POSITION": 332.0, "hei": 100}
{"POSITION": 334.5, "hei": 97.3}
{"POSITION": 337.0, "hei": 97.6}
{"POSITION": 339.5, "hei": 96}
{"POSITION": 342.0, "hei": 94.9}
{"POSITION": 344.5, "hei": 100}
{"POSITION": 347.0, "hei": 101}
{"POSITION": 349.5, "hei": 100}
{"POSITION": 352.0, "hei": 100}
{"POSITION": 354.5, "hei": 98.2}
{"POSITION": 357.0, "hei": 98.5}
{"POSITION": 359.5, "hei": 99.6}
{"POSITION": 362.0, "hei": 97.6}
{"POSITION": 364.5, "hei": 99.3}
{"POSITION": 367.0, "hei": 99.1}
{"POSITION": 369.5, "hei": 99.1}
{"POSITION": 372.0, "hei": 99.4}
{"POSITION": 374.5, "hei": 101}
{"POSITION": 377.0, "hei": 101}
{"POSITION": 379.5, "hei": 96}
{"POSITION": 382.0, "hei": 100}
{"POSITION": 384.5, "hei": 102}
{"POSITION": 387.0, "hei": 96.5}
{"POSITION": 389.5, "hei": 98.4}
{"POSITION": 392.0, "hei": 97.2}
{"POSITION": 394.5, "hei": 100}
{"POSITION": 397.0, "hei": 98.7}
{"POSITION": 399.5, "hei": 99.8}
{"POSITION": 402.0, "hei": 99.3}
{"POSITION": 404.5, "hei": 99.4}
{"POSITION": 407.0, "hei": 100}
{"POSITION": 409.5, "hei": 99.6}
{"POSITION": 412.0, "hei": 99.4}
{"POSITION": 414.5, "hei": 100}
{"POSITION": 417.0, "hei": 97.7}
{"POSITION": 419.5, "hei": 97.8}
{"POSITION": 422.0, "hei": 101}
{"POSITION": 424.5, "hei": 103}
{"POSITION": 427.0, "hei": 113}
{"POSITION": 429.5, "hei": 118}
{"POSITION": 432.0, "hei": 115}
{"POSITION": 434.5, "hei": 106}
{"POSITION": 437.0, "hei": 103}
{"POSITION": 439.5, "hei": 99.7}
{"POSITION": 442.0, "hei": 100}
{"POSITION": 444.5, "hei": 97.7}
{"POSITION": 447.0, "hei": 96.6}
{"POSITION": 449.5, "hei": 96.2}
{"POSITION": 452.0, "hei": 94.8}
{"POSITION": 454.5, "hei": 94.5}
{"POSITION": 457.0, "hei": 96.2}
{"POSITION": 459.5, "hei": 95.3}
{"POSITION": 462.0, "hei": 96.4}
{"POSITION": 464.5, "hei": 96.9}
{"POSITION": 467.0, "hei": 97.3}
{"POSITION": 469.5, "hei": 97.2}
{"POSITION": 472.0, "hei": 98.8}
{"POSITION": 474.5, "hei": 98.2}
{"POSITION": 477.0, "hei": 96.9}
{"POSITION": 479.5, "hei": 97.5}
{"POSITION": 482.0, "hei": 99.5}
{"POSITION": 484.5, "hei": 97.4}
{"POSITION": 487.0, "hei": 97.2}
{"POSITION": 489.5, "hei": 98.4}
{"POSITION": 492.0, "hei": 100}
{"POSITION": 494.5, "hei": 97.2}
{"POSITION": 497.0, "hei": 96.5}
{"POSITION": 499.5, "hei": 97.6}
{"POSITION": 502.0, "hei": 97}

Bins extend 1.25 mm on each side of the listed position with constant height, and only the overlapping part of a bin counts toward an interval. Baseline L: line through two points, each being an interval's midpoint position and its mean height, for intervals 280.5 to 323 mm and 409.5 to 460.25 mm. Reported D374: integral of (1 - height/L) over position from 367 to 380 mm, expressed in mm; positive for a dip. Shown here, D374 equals -0.5 mm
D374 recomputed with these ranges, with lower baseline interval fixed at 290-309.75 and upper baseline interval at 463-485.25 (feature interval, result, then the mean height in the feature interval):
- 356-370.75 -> -1.5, 98.9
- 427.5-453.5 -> -2.1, 103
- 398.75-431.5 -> -3.2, 102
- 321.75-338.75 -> -2.2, 98.1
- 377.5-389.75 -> -1.0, 98.7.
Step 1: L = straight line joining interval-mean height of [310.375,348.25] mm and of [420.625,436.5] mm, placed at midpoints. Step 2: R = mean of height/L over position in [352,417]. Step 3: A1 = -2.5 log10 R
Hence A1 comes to 0.056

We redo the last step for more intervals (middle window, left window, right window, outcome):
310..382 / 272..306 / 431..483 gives -0.13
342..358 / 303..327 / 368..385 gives 0.00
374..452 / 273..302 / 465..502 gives -0.10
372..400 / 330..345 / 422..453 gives 0.01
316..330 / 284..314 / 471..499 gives -0.12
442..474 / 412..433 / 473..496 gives 0.05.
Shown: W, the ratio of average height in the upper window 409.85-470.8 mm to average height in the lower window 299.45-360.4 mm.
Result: 1.04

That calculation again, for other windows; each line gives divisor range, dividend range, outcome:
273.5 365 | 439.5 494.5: 1.05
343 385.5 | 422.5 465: 1.02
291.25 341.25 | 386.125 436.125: 1.09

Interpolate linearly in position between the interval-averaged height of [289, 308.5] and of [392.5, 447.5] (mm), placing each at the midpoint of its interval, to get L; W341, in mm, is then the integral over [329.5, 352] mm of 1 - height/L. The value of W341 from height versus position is -2.1 mm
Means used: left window 83.9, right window 102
